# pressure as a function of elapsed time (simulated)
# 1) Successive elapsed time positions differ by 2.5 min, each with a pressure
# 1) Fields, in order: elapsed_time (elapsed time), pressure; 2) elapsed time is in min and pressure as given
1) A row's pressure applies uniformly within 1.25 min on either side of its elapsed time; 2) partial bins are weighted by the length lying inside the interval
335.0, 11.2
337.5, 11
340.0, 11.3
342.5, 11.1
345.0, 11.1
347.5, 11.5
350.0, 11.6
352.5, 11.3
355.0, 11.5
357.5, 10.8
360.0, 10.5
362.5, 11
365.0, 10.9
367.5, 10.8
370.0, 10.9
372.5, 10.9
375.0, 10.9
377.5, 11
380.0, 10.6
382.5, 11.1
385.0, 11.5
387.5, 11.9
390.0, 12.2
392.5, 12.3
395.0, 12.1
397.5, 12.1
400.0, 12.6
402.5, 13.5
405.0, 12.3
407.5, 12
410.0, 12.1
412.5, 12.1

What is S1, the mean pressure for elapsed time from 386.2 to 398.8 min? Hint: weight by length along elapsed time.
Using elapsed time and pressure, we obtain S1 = 12.1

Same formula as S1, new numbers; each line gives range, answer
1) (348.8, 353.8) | 11.4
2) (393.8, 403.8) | 12.6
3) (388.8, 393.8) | 12.2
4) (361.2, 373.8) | 10.9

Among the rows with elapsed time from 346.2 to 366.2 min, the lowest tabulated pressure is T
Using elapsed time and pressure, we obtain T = 10.5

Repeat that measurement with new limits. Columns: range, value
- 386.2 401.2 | 11.9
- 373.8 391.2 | 10.6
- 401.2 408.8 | 12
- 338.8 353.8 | 11.1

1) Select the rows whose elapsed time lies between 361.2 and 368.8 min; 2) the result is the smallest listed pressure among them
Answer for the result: 10.8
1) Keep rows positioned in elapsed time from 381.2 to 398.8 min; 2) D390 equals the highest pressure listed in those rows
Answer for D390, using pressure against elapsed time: 12.3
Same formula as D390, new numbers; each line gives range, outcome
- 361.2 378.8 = 11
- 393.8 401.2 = 12.6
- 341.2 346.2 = 11.1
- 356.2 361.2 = 10.8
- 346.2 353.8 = 11.6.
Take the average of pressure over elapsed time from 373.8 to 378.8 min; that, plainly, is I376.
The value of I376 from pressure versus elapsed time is 10.9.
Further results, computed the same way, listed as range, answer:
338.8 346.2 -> 11.2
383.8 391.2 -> 11.9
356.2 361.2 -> 10.7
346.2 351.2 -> 11.5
